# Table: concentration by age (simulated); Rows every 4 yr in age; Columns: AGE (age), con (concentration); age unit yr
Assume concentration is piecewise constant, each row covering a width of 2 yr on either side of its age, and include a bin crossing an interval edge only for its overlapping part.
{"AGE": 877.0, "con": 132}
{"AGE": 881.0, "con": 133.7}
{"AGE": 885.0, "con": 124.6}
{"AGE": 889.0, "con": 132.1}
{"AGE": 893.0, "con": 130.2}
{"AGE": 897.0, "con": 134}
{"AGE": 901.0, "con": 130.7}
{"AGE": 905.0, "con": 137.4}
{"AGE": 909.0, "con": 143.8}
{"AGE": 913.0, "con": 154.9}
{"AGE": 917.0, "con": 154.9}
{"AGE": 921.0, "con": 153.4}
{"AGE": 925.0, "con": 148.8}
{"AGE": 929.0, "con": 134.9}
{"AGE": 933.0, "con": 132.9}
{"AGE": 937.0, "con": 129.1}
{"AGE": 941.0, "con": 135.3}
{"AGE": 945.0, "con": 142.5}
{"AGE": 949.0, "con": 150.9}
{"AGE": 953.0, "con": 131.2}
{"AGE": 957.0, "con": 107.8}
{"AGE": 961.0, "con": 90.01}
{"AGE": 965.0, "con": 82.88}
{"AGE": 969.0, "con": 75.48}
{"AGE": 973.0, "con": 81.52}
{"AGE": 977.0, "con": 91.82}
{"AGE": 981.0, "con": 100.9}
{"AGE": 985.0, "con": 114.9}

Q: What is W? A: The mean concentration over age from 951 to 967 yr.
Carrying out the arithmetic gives 103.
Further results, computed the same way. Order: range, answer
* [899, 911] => 137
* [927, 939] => 132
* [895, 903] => 132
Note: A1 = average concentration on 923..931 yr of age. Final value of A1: 142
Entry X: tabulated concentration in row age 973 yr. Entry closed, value 81.52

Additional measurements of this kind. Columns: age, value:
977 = 91.82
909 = 143.8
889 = 132.1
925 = 148.8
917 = 154.9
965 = 82.88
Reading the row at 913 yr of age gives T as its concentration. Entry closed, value 154.9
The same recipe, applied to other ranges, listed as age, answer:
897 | 134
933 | 132.9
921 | 153.4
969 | 75.48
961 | 90.01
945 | 142.5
